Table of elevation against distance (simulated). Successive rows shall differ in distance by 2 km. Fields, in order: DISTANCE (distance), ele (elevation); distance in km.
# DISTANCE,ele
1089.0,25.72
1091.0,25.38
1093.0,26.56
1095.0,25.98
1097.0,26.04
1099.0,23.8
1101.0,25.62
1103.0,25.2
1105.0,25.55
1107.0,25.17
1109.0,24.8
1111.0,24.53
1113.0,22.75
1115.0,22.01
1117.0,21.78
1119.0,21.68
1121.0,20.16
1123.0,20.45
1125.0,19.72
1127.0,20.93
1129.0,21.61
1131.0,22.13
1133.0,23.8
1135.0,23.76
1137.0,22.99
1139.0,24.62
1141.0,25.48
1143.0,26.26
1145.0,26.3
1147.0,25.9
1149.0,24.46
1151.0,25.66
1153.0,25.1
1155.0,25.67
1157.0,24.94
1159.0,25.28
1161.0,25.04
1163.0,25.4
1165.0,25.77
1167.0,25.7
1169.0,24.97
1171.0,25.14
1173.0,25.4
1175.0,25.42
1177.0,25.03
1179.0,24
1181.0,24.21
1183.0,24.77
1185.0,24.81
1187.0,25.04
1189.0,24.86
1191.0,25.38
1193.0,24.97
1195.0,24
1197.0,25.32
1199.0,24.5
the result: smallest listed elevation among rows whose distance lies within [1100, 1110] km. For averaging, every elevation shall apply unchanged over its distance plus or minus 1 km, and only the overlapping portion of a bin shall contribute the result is 24.8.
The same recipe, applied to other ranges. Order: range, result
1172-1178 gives 25.03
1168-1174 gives 24.97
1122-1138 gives 19.72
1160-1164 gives 25.04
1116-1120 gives 21.68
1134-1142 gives 22.99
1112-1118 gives 21.78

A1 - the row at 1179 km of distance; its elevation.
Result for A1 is 24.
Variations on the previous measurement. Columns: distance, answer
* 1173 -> 25.4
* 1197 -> 25.32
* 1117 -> 21.78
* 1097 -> 26.04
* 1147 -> 25.9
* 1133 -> 23.8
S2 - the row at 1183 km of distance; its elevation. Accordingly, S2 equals 24.77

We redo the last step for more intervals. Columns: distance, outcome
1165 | 25.77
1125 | 19.72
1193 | 24.97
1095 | 25.98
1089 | 25.72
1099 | 23.8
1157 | 24.94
